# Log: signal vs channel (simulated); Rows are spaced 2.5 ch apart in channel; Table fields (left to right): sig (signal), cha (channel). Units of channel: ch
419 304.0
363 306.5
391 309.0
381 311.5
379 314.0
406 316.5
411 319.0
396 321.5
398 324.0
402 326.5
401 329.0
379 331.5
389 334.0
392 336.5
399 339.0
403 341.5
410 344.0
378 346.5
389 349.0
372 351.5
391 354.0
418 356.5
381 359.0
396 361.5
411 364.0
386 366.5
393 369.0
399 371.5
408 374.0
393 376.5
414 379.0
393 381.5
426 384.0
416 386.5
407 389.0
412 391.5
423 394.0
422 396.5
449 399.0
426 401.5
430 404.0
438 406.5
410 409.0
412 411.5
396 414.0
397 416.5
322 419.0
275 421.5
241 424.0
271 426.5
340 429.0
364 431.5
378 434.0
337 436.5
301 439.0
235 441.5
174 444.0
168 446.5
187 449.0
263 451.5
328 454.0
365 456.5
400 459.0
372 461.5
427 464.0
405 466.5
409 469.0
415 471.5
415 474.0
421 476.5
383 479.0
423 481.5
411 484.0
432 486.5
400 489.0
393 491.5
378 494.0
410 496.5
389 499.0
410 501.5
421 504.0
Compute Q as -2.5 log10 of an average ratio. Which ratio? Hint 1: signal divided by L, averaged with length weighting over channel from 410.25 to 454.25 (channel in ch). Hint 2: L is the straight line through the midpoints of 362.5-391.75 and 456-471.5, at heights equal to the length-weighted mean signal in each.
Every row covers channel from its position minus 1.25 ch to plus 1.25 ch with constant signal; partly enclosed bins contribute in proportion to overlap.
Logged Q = 0.321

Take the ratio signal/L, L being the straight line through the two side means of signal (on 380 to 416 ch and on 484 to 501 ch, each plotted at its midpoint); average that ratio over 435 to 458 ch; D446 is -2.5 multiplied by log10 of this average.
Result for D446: 0.47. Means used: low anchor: 418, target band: 265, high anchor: 402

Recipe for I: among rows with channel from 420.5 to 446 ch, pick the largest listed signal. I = 378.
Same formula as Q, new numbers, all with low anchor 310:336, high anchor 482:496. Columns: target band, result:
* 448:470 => 0.15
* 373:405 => -0.05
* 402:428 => 0.11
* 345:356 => 0.03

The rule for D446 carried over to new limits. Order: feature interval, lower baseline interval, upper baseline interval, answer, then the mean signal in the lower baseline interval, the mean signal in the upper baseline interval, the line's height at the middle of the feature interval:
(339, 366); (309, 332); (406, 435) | -0.039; 395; 351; 381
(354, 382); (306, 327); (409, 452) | -0.138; 393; 302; 351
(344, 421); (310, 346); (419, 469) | -0.138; 396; 310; 355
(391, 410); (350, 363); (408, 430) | -0.200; 392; 340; 355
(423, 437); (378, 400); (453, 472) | 0.239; 418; 390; 402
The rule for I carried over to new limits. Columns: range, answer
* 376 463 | 449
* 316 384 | 426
